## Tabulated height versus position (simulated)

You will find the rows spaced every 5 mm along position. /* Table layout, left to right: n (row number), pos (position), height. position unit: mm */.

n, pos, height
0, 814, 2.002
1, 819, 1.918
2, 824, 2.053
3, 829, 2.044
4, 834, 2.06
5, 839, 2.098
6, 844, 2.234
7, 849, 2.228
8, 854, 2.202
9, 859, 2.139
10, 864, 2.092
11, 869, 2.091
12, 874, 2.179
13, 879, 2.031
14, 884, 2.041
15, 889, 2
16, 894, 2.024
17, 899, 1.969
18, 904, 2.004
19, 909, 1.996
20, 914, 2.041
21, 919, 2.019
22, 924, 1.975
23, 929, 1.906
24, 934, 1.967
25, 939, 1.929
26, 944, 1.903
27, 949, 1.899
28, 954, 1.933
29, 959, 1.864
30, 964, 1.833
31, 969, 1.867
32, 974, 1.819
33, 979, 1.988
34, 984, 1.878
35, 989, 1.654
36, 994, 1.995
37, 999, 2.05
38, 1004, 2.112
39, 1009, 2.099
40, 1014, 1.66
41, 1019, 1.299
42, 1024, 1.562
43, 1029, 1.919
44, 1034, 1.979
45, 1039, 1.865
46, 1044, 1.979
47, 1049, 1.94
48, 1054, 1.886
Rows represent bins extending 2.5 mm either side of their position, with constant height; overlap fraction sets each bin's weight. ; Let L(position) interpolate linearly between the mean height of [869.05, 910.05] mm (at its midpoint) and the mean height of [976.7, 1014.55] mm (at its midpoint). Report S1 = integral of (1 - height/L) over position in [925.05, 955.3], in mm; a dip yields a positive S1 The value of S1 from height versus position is 1.0 mm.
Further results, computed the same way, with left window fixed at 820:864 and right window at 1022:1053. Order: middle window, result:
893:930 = 0.8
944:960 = 0.7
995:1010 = -1.2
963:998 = 1.4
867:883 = -0.1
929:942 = 0.4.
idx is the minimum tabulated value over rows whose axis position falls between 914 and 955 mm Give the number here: 1.899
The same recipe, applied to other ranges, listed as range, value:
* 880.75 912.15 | 1.969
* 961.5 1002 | 1.654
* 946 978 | 1.819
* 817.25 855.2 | 1.918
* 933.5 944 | 1.903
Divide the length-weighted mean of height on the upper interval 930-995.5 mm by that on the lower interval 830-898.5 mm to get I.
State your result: 0.9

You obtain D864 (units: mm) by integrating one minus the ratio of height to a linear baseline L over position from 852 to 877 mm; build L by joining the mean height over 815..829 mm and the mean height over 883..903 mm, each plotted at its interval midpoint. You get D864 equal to -1.7 mm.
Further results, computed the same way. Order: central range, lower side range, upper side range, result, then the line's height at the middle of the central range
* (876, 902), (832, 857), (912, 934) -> 0.6 mm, 2.06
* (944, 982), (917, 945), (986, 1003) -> 0.9 mm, 1.93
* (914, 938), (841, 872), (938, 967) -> -0.1 mm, 1.97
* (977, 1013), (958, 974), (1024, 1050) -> -1.6 mm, 1.87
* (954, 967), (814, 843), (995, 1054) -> 0.4 mm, 1.92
